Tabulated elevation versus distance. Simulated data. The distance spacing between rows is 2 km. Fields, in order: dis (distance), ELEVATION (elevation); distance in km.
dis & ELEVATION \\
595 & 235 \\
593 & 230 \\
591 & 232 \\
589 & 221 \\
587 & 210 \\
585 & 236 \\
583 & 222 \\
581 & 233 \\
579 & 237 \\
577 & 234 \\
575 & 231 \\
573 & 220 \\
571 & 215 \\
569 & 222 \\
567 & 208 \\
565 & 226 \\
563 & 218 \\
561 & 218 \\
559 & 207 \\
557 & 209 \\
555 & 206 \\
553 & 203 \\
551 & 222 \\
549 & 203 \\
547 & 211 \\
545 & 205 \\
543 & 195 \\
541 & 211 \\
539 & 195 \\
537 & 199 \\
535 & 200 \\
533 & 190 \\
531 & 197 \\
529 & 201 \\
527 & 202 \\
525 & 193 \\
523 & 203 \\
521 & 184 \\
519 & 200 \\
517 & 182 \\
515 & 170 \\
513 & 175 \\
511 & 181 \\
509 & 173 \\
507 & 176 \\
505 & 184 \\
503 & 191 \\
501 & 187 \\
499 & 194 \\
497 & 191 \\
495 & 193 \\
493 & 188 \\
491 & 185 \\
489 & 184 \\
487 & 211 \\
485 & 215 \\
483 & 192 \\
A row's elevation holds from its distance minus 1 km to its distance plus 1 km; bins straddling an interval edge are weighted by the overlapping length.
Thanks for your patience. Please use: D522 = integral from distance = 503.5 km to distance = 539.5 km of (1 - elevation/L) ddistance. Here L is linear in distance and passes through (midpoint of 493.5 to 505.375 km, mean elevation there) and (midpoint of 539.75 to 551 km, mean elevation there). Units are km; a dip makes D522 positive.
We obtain 1.6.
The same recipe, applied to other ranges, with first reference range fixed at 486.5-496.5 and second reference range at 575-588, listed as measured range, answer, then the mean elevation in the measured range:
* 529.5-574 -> 1.72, 208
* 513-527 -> 1.00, 189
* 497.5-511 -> 0.84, 184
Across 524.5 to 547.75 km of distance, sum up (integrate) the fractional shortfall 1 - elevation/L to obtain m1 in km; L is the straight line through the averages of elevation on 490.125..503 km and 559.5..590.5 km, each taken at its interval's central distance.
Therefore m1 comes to 0.76 km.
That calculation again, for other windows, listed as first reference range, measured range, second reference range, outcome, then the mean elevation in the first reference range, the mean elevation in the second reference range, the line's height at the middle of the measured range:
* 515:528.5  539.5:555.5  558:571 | 0.0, 192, 216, 207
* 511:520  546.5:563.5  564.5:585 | 0.0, 182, 225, 211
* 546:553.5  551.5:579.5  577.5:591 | 0.0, 210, 227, 218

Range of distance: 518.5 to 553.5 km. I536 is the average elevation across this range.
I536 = 201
